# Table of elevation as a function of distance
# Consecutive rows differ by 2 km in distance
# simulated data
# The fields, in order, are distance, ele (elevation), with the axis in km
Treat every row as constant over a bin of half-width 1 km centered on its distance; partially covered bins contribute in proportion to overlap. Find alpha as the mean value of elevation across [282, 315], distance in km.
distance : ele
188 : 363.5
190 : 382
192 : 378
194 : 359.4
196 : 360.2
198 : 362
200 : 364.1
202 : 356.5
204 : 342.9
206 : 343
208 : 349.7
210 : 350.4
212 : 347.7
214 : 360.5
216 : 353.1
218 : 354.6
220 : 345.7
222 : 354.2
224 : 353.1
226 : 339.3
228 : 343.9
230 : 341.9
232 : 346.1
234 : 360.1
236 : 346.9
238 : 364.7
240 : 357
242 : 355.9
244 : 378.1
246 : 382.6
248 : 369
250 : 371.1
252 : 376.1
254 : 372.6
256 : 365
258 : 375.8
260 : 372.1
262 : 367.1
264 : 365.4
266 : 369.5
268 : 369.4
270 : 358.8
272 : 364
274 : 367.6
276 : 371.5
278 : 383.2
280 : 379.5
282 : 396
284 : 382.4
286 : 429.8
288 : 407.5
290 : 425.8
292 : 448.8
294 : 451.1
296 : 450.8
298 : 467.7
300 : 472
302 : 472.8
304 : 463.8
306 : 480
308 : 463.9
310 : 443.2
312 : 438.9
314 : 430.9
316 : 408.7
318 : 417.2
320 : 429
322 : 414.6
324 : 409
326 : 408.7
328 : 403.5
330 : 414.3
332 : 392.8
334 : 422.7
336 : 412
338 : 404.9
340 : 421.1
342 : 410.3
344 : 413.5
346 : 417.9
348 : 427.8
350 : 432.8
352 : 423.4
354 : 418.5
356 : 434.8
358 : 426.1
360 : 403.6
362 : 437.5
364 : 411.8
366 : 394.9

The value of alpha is 444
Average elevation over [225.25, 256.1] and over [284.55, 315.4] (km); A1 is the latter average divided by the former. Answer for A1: 1.24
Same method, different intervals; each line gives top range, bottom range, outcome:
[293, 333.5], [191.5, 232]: 1.24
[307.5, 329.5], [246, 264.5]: 1.14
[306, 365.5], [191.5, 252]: 1.18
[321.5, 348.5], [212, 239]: 1.17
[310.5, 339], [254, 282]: 1.12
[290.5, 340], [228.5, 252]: 1.20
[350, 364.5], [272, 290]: 1.08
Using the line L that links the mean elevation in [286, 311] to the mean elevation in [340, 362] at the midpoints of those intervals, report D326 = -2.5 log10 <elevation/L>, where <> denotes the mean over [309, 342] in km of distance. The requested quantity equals 0.05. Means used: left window 453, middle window 417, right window 422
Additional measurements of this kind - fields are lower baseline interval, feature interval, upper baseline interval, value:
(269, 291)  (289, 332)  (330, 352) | -0.09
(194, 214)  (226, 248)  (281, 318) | 0.08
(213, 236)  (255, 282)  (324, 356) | 0.01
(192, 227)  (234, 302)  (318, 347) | -0.02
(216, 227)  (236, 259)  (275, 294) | 0.01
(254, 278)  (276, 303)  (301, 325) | -0.06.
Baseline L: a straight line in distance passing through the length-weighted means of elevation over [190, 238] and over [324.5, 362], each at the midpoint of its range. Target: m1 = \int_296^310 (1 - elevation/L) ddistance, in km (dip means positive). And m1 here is -2.5 km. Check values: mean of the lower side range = 354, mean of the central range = 467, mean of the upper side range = 417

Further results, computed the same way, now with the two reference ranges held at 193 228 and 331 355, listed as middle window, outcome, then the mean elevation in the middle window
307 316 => -0.9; 440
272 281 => 0.2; 374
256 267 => 0.2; 370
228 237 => 0.4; 348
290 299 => -1.3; 451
